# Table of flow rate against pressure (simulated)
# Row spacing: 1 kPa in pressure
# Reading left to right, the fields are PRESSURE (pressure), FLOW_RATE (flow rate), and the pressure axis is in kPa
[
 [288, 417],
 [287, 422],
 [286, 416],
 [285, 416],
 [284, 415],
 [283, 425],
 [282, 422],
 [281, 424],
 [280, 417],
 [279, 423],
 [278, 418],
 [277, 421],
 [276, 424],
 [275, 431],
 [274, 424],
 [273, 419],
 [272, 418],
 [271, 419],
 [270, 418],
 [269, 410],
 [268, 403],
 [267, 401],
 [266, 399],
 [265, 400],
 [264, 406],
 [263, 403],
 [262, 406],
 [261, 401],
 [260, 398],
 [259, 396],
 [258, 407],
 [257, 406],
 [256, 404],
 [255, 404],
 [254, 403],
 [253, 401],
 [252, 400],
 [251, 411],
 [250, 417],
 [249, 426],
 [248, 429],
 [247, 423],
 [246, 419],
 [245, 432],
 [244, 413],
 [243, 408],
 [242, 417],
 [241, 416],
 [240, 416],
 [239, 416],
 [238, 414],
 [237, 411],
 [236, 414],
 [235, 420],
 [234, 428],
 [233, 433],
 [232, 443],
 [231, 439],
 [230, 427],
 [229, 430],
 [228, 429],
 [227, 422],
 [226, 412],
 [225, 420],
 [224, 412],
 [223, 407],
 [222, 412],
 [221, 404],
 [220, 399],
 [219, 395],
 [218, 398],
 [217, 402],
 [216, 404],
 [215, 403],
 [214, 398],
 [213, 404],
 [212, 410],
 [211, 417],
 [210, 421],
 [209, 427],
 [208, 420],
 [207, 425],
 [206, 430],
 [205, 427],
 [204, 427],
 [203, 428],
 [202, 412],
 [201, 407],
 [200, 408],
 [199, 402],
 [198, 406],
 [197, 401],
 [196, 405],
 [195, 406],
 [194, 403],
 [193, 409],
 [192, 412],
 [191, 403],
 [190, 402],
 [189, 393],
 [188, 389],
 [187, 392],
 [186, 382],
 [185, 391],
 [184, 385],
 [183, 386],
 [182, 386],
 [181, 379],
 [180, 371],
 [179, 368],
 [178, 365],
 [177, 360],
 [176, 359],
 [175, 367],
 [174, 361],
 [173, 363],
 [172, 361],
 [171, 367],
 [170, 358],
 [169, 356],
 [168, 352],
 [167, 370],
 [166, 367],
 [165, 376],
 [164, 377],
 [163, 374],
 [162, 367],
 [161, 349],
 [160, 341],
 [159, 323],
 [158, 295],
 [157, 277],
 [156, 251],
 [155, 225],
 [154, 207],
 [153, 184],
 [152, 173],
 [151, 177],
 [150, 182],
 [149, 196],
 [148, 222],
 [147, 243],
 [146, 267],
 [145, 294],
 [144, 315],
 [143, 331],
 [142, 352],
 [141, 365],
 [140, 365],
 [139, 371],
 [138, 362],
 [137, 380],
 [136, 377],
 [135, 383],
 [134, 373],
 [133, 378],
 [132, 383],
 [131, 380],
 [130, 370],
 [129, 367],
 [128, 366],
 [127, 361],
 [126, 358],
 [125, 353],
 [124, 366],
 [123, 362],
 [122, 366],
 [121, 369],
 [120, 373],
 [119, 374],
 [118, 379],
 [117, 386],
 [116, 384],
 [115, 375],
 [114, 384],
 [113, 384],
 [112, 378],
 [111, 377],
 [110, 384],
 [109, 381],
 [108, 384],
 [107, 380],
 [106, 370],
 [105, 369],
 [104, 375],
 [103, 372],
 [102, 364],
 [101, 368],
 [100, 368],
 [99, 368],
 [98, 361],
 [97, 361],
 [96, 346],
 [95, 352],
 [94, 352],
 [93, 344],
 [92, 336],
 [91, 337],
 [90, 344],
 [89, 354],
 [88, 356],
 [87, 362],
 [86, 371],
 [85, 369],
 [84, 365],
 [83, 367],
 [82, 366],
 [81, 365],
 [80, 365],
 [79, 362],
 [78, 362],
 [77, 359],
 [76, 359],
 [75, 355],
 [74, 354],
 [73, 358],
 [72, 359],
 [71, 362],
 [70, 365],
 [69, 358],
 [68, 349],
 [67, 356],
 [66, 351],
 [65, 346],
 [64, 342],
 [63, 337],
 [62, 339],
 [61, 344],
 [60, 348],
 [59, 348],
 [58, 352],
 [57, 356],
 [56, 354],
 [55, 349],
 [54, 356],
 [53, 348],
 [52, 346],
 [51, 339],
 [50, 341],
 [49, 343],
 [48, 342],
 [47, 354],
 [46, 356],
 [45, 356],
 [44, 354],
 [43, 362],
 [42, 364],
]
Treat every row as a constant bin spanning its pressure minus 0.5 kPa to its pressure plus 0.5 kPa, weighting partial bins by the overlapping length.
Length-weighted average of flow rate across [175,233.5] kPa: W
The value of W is 405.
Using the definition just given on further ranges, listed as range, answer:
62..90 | 358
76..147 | 363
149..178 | 314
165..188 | 371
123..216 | 359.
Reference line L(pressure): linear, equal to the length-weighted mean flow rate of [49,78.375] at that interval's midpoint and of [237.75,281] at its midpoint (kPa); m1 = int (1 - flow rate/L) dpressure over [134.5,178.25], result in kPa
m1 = 7.2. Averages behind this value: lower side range 351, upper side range 413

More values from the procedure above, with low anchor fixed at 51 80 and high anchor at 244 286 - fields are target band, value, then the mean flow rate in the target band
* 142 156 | 5.22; 237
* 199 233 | -1.49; 416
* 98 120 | -0.61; 376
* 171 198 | 0.29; 385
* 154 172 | 2.29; 334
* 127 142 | 0.07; 372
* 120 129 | 0.17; 363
